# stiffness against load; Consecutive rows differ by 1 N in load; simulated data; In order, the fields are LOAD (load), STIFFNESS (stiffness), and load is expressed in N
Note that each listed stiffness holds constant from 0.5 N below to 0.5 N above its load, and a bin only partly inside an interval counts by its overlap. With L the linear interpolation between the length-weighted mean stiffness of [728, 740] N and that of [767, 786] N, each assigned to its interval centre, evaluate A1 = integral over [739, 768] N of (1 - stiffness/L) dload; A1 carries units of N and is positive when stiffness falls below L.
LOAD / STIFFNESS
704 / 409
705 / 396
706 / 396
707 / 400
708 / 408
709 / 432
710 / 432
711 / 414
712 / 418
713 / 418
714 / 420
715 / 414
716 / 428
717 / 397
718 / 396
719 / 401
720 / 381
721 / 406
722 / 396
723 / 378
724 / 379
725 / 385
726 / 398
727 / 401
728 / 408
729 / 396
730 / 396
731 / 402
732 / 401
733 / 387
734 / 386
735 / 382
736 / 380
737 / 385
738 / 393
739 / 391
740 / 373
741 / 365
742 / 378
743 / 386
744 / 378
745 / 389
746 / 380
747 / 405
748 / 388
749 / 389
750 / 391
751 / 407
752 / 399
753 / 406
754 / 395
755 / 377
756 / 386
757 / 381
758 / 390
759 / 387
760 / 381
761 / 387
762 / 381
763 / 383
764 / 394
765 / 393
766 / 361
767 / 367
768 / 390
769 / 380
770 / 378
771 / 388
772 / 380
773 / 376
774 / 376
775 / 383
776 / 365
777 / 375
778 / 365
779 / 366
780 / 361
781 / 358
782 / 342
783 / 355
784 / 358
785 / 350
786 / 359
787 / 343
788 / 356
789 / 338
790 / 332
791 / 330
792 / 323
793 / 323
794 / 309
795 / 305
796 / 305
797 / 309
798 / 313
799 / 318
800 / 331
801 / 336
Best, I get -0.4 N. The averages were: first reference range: 391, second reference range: 369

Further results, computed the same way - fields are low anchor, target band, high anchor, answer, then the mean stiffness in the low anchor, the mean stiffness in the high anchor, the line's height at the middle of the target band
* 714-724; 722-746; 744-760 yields 0.48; 400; 391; 396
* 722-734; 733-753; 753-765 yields 0.16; 394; 387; 390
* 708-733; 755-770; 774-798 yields -0.71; 404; 344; 365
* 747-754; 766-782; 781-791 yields -0.35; 397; 348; 364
